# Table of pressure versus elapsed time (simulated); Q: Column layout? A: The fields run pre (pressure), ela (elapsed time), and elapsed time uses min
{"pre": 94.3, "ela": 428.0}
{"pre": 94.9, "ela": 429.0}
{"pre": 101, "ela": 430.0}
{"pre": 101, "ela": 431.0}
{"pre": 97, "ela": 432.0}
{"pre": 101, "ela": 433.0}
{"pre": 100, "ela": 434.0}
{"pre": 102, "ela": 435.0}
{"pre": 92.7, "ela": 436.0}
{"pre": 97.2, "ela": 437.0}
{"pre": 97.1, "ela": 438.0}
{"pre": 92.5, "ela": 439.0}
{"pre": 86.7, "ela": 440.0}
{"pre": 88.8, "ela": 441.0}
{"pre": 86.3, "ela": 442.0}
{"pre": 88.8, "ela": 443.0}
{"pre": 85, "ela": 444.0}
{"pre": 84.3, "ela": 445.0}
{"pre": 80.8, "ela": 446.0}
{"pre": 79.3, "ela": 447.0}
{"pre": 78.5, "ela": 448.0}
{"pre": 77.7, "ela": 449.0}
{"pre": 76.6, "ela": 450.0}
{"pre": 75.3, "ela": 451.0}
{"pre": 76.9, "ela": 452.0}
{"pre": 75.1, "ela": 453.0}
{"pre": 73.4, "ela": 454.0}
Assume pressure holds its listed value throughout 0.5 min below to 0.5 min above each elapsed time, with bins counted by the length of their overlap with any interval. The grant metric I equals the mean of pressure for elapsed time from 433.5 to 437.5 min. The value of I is 98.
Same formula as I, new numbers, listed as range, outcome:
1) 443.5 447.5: 82.3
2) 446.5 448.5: 78.9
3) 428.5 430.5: 98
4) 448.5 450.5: 77.2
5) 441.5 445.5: 86.1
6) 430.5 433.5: 99.7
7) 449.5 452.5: 76.3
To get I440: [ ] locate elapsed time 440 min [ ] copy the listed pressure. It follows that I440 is 86.7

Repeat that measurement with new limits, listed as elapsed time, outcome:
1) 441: 88.8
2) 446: 80.8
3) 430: 101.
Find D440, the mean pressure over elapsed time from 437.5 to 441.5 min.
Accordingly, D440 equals 91.3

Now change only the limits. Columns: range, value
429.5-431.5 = 101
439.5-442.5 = 87.3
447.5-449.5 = 78.1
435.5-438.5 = 95.7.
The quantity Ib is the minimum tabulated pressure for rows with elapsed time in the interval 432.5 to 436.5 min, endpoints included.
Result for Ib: 92.7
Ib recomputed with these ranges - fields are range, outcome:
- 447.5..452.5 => 75.3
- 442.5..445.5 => 84.3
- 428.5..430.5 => 94.9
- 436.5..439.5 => 92.5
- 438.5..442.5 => 86.3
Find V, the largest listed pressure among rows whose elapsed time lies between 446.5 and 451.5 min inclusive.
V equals 79.3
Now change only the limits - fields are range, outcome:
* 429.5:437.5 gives 102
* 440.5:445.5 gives 88.8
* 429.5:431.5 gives 101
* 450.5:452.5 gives 76.9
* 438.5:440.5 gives 92.5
